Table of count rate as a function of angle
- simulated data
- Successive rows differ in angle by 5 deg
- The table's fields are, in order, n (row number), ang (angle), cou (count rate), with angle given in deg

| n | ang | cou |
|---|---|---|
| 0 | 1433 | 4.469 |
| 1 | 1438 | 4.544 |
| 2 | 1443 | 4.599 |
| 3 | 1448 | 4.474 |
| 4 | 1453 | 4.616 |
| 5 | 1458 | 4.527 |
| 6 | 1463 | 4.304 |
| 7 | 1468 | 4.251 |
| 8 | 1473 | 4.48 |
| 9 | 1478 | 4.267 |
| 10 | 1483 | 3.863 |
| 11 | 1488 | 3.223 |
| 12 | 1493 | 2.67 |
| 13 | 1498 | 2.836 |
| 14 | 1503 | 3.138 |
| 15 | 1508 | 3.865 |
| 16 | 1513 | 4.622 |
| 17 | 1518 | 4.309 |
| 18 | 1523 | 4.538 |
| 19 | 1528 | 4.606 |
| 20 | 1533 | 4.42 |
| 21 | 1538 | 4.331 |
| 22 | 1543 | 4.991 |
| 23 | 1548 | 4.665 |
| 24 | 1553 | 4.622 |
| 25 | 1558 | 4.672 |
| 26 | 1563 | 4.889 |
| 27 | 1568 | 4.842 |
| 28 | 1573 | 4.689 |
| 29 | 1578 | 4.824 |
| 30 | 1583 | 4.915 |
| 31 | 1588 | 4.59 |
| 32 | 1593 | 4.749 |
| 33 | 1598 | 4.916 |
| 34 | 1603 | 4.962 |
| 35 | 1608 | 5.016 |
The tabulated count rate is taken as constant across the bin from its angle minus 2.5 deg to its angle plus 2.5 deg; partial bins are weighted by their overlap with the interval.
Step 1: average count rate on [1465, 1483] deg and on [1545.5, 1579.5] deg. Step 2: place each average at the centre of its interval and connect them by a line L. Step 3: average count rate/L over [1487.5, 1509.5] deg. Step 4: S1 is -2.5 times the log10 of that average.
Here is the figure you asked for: 0.38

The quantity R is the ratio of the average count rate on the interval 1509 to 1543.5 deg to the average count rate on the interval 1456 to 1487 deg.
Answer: 1.06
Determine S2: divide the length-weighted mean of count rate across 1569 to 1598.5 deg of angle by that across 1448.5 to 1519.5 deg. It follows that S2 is 1.2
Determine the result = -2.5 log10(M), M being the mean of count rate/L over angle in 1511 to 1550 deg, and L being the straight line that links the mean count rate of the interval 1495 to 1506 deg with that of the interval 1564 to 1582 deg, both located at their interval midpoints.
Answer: -0.22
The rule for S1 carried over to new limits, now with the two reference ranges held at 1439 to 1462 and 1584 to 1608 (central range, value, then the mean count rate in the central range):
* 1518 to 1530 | 0.040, 4.52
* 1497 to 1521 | 0.213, 3.83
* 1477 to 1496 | 0.321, 3.43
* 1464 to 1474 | 0.057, 4.34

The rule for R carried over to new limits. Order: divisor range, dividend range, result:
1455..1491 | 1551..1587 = 1.16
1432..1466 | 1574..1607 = 1.07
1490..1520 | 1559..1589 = 1.35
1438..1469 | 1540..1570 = 1.07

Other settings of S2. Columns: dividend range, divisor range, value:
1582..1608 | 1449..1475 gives 1.09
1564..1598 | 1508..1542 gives 1.08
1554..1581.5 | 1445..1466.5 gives 1.07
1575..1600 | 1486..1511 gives 1.51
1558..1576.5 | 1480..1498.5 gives 1.49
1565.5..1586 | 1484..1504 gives 1.59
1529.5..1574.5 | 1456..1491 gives 1.14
